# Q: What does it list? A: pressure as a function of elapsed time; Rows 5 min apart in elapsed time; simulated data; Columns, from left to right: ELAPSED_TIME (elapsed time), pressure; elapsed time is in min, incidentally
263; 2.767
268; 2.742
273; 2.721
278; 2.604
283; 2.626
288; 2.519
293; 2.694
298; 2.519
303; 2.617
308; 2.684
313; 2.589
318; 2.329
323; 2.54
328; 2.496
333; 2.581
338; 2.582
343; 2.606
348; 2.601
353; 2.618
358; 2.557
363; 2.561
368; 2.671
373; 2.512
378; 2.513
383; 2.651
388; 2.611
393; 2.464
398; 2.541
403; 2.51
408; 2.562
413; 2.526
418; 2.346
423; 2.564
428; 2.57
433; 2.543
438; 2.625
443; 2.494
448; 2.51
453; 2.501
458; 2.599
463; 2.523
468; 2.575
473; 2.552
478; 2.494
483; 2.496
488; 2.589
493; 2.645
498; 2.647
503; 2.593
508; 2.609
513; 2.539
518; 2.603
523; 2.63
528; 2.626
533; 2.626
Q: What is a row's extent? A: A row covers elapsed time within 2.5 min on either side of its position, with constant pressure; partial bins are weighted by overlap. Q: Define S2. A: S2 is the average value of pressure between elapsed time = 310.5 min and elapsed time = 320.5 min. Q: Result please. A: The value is 2.46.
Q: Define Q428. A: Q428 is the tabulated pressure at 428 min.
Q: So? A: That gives 2.57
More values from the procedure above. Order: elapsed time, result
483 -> 2.496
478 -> 2.494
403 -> 2.51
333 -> 2.581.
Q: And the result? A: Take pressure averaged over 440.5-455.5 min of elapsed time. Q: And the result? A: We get 2.5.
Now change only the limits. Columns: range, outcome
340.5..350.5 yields 2.6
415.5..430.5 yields 2.49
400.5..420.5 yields 2.49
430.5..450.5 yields 2.54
